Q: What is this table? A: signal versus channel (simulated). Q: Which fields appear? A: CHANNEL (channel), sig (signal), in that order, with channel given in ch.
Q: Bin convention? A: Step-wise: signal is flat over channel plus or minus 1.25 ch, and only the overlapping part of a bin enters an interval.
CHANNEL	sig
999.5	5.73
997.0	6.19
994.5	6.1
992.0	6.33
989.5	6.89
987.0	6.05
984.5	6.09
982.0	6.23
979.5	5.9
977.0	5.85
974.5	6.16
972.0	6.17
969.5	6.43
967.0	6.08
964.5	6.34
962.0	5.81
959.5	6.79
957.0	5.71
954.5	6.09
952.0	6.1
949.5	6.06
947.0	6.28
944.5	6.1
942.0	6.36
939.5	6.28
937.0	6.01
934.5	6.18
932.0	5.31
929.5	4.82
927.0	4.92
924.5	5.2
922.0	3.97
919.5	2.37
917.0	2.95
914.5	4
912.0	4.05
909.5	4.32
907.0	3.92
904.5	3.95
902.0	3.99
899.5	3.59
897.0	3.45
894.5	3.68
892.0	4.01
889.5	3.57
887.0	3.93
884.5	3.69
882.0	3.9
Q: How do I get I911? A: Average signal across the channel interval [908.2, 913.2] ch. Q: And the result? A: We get 4.18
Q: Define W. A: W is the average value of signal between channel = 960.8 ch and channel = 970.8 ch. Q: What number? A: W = 6.17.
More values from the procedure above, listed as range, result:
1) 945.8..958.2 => 6.05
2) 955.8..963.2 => 6.11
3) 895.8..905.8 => 3.75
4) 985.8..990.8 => 6.47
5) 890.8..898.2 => 3.71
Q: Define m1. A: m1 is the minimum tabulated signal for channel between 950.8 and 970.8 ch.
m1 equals 5.71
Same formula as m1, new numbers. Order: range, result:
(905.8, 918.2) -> 2.95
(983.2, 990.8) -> 6.05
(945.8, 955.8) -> 6.06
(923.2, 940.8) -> 4.82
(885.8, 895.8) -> 3.57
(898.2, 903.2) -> 3.59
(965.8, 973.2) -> 6.08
